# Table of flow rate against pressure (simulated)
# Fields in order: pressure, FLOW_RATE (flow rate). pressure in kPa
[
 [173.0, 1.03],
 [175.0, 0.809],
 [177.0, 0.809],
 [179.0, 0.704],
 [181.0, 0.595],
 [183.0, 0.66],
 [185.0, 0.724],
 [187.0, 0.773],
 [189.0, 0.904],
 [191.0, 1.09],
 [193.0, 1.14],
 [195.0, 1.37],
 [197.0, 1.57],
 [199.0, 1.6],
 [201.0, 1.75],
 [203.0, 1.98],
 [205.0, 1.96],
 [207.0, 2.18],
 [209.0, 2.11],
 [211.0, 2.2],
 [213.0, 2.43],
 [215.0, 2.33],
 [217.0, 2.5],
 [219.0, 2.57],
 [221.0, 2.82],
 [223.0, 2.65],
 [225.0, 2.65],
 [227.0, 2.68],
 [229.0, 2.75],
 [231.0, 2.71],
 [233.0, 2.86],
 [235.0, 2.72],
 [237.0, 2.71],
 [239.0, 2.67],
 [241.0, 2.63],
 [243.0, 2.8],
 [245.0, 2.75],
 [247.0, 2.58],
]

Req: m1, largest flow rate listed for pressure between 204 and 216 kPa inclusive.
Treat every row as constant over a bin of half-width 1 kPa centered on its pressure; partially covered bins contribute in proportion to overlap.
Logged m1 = 2.43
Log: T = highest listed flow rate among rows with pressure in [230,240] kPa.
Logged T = 2.86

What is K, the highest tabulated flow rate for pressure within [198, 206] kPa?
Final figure 1.98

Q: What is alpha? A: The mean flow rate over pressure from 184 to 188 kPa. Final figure 0.748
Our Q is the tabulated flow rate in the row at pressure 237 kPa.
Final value 2.71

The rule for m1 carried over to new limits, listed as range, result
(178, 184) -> 0.704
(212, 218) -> 2.5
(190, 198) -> 1.57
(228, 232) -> 2.75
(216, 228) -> 2.82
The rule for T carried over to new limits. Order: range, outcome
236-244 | 2.8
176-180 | 0.809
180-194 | 1.14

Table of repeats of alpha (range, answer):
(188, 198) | 1.21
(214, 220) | 2.47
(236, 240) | 2.69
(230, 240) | 2.73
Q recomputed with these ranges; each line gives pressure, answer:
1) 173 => 1.03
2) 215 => 2.33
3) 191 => 1.09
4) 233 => 2.86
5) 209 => 2.11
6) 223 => 2.65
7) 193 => 1.14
